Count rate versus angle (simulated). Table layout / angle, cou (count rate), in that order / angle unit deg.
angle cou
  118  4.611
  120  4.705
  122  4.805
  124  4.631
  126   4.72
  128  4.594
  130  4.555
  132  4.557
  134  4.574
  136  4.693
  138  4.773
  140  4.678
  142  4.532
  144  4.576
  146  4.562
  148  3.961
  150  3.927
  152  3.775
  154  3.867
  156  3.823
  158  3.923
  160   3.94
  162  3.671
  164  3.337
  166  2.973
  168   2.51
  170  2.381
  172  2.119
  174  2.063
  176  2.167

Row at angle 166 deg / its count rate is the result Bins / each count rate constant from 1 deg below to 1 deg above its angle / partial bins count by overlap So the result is 2.973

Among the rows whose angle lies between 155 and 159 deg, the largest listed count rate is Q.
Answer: 3.923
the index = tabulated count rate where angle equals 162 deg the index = 3.671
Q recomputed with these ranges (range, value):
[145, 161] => 4.562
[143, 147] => 4.576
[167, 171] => 2.51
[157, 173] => 3.94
